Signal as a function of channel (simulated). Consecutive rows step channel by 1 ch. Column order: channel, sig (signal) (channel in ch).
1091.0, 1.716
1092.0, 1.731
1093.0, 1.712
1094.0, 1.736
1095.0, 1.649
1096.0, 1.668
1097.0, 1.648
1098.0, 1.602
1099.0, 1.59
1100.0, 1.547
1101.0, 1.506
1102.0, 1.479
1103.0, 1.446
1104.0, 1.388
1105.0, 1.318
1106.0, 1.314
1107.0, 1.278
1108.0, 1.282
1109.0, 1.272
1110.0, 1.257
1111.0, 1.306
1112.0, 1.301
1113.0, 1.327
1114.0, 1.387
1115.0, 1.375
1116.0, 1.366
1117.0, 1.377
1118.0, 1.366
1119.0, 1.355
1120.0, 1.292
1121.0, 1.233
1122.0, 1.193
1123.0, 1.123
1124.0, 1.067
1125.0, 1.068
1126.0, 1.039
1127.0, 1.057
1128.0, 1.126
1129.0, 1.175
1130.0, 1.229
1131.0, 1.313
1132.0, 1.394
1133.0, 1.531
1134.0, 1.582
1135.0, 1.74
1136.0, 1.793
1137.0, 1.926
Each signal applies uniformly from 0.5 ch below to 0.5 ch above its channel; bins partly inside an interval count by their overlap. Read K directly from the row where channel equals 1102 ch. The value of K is 1.479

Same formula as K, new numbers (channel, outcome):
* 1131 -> 1.313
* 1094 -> 1.736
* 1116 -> 1.366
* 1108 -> 1.282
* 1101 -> 1.506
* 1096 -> 1.668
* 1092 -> 1.731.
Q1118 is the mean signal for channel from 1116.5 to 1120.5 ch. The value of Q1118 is 1.35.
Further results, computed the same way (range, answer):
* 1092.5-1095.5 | 1.7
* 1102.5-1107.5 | 1.35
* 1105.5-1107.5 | 1.3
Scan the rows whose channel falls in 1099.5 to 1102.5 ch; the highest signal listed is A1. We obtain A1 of 1.547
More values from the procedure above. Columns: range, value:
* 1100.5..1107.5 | 1.506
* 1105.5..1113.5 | 1.327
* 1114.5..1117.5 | 1.377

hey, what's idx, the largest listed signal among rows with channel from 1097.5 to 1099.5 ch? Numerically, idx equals 1.602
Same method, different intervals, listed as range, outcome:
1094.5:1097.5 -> 1.668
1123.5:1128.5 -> 1.126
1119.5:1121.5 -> 1.292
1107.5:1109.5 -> 1.282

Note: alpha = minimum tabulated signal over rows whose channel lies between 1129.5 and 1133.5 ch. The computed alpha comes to 1.229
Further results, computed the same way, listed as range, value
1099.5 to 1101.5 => 1.506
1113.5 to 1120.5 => 1.292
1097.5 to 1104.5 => 1.388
